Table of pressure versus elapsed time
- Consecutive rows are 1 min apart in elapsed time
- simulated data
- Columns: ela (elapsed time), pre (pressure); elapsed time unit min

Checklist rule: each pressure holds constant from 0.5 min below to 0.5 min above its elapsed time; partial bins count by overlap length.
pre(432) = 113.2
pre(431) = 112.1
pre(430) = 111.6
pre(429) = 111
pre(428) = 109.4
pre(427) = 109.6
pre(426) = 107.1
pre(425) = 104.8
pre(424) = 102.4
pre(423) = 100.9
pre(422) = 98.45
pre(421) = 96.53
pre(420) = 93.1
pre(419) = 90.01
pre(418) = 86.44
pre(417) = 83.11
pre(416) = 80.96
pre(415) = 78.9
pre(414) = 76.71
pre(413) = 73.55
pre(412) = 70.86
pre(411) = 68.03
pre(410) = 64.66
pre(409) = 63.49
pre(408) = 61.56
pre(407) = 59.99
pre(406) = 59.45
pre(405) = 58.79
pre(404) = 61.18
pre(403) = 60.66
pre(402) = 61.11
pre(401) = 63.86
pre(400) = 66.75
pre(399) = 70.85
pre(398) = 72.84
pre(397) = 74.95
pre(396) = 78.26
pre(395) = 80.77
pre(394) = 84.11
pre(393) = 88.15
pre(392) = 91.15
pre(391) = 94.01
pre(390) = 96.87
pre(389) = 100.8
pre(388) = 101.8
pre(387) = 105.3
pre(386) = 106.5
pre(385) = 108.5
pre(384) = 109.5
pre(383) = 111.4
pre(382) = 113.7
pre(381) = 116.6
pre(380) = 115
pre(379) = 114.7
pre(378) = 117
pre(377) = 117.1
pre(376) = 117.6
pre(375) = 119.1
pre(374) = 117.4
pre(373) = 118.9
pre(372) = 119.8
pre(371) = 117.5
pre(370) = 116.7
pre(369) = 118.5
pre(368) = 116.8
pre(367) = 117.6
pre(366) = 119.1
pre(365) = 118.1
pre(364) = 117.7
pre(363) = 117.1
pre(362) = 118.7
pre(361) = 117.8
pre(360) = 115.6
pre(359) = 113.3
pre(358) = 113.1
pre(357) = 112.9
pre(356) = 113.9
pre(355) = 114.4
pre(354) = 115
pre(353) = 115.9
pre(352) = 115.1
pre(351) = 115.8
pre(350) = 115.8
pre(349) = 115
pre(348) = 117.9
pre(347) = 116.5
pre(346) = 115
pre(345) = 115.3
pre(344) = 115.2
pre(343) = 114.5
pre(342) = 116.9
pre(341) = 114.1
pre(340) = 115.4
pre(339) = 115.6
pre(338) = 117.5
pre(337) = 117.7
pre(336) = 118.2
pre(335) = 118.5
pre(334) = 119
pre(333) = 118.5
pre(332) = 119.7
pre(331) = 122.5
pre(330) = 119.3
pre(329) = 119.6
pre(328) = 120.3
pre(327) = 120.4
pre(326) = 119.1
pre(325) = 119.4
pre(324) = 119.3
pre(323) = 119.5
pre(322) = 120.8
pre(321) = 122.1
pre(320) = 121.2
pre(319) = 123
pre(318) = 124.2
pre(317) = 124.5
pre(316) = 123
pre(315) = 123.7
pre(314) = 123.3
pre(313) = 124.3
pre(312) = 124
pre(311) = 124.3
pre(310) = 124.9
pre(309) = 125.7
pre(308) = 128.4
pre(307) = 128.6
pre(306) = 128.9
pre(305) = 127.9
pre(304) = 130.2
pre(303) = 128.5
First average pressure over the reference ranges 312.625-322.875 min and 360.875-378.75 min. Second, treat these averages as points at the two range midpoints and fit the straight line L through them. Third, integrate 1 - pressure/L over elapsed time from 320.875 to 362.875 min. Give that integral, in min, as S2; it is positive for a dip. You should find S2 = 1.2 min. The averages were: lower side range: 123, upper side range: 118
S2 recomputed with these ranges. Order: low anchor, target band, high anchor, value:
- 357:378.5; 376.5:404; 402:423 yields 1.1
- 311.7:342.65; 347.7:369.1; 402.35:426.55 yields -2.2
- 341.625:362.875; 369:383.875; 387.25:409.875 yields -3.5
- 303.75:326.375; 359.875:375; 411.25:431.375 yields -1.2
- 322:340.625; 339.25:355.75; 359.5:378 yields 0.4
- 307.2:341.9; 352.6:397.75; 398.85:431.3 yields -4.4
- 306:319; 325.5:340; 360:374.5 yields 0.4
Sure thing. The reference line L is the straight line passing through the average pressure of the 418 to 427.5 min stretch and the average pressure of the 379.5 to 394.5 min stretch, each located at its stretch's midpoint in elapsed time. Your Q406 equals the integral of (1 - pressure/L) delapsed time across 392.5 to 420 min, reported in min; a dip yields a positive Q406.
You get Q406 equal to 7.8 min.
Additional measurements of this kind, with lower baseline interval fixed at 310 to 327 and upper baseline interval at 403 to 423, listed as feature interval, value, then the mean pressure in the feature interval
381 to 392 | -2.0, 105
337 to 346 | -0.4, 116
